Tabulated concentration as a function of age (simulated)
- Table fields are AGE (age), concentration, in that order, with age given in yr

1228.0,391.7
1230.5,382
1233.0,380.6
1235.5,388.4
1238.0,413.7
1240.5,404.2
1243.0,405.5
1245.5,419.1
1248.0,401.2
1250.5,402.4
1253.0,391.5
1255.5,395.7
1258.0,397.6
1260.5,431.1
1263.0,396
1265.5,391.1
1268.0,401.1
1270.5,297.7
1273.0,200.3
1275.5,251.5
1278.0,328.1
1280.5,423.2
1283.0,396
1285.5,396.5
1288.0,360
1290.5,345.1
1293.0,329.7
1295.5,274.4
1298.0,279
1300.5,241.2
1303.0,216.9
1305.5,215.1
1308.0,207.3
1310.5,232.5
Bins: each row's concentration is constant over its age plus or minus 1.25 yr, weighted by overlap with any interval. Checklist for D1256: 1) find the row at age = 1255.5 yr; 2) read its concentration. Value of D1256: 395.7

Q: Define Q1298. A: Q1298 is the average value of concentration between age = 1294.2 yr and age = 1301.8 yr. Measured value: 265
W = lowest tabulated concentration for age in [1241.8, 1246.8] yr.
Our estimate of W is 405.5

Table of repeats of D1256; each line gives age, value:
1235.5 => 388.4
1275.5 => 251.5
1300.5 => 241.2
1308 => 207.3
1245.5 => 419.1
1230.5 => 382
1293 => 329.7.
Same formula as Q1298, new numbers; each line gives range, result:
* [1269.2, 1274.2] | 251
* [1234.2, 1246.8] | 406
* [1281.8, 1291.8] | 374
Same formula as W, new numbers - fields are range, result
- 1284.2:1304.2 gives 216.9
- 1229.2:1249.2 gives 380.6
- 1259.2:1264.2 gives 396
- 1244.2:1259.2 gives 391.5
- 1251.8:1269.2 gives 391.1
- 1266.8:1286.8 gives 200.3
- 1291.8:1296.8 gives 274.4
